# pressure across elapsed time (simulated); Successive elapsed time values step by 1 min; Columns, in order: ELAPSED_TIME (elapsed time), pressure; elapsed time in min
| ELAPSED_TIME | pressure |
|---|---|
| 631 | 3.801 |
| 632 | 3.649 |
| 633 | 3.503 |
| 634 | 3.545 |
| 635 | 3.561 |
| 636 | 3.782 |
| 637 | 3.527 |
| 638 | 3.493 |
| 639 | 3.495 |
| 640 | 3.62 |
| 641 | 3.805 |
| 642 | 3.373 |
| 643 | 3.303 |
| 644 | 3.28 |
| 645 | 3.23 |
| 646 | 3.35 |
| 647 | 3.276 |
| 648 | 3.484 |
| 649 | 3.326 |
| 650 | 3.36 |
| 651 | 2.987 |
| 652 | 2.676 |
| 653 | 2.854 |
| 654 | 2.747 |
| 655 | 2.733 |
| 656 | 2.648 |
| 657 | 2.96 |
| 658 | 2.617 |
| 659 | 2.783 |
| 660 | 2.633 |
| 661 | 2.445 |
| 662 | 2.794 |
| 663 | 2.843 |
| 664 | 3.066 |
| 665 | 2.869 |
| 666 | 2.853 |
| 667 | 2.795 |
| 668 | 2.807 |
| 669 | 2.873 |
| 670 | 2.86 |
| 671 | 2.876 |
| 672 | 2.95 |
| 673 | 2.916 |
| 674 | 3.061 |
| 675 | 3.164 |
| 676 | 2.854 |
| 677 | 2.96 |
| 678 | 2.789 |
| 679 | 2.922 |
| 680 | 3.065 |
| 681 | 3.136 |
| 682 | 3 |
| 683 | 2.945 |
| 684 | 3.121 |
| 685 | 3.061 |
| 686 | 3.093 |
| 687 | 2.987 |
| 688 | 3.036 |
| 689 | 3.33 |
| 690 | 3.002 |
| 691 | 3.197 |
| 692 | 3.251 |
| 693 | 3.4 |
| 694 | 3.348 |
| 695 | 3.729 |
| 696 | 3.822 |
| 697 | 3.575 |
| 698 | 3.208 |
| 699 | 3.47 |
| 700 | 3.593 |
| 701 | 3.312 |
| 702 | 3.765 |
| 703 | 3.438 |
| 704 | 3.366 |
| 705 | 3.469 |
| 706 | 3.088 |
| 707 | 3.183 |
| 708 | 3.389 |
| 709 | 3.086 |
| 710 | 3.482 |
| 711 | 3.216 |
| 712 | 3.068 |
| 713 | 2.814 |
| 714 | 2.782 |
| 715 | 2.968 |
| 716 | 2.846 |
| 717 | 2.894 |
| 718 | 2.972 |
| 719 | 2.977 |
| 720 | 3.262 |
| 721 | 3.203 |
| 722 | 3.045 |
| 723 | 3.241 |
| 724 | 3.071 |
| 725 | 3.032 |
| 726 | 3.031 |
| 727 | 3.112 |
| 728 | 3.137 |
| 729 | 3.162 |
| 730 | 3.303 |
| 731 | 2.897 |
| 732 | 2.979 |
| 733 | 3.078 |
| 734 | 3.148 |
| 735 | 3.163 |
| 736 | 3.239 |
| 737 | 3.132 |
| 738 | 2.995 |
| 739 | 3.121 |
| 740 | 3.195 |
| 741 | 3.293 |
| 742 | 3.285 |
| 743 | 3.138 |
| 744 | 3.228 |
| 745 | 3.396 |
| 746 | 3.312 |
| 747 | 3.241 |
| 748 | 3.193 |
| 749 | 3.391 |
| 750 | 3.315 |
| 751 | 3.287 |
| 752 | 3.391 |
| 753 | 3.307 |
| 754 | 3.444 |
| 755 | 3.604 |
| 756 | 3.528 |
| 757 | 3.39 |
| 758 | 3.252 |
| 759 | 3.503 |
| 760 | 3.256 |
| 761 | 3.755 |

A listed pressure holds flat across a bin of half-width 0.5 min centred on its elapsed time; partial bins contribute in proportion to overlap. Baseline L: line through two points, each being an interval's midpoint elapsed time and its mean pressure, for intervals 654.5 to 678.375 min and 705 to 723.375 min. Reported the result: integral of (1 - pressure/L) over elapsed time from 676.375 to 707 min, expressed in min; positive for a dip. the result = -2.8 min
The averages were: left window 2.84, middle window 3.25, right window 3.09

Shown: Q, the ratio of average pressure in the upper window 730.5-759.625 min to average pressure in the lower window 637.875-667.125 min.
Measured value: 1.07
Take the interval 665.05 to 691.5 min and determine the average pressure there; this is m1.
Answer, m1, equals 2.98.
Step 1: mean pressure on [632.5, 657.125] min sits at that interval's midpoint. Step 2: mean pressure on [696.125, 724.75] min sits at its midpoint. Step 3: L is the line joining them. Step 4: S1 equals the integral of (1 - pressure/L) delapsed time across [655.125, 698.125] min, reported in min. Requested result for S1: 3.1 min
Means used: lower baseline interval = 3.28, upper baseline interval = 3.21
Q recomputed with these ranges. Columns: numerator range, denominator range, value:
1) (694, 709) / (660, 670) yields 1.23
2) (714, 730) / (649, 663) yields 1.09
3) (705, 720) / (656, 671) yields 1.10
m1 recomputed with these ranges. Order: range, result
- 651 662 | 2.73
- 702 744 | 3.14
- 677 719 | 3.19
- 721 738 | 3.11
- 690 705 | 3.45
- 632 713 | 3.16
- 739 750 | 3.26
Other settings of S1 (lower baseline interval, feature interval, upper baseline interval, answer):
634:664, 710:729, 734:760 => 1.2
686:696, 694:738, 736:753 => 0.8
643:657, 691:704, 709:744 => -1.6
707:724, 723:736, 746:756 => 0.4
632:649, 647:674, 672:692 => 3.1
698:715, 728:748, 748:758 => 1.1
